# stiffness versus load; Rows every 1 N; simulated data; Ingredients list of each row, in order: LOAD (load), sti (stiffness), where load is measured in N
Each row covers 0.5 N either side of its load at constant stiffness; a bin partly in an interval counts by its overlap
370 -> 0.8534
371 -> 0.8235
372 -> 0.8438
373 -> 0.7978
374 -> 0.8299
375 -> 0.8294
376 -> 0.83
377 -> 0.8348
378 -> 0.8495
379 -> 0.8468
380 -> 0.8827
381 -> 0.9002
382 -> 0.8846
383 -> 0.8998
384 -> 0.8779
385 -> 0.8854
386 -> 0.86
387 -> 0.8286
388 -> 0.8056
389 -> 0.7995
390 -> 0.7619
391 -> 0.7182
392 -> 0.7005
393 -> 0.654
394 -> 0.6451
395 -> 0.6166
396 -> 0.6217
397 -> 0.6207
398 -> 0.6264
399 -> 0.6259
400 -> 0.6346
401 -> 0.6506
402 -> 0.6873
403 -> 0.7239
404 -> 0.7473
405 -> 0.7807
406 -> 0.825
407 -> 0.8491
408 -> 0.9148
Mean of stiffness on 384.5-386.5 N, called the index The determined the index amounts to 0.873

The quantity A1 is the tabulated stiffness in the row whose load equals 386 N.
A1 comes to 0.86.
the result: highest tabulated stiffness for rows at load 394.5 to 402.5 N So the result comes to 0.6873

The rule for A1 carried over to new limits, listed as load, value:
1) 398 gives 0.6264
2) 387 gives 0.8286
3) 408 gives 0.9148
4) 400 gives 0.6346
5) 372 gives 0.8438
